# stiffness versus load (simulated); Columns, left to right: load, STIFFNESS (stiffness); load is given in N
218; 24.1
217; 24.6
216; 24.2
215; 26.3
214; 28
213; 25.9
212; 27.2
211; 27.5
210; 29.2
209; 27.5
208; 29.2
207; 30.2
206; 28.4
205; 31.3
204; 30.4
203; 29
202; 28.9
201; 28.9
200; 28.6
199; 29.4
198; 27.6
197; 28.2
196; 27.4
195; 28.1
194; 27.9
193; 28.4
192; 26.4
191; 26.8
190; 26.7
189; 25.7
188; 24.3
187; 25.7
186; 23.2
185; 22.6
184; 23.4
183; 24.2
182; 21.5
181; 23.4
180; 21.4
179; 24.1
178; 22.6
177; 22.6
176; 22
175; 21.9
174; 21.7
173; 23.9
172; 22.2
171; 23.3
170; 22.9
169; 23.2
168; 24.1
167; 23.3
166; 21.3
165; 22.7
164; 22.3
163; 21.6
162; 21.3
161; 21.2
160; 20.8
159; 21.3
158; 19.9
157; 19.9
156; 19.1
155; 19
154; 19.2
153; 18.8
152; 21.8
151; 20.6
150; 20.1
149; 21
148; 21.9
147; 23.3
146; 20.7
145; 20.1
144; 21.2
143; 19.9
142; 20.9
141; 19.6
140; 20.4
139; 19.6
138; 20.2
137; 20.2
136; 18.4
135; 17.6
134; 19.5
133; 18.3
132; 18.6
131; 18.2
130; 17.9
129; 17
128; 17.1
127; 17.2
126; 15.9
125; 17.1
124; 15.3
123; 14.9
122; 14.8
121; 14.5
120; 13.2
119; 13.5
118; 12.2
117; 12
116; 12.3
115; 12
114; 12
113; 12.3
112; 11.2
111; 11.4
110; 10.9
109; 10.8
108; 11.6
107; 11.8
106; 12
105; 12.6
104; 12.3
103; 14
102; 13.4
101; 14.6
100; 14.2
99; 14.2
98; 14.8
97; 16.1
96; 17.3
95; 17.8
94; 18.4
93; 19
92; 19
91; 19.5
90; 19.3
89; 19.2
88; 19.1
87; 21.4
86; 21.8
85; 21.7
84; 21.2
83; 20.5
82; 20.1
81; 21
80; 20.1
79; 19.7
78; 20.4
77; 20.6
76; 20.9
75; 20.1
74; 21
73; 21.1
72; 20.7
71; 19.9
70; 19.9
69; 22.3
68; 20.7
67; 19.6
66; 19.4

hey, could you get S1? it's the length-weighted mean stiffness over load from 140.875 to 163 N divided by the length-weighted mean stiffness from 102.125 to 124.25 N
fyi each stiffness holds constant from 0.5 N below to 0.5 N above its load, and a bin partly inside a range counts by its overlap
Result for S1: 1.6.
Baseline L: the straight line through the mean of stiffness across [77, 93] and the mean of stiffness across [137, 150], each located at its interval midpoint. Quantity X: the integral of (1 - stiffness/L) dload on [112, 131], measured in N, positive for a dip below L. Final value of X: 5.56 N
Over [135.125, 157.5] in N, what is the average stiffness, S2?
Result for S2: 20.2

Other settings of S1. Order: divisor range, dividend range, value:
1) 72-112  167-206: 1.47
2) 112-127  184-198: 1.91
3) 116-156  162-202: 1.35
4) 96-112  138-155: 1.57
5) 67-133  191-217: 1.67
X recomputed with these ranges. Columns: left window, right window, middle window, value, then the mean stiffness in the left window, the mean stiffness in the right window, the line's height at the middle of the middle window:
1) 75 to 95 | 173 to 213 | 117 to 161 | 8.8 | 20.1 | 26.2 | 23.2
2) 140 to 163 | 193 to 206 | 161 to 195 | 2.0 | 20.5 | 28.8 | 25.1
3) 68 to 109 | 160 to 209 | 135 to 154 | 1.5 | 18.1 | 25.1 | 22.2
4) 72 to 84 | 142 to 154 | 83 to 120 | 9.7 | 20.5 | 20.8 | 20.6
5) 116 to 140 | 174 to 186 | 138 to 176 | -2.4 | 16.6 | 22.7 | 20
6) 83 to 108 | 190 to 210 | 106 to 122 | 5.7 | 16.8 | 28.5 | 18.9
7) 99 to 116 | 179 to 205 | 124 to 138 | -1.4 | 12.4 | 26.4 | 16.3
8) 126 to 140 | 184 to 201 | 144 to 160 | 0.4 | 18.4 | 26.7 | 21.1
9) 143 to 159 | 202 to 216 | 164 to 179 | 0.3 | 20.5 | 28.3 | 23.2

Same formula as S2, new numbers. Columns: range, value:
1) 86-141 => 15.8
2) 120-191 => 20.7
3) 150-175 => 21.5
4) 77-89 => 20.6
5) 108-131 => 13.9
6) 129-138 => 18.6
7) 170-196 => 24.2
